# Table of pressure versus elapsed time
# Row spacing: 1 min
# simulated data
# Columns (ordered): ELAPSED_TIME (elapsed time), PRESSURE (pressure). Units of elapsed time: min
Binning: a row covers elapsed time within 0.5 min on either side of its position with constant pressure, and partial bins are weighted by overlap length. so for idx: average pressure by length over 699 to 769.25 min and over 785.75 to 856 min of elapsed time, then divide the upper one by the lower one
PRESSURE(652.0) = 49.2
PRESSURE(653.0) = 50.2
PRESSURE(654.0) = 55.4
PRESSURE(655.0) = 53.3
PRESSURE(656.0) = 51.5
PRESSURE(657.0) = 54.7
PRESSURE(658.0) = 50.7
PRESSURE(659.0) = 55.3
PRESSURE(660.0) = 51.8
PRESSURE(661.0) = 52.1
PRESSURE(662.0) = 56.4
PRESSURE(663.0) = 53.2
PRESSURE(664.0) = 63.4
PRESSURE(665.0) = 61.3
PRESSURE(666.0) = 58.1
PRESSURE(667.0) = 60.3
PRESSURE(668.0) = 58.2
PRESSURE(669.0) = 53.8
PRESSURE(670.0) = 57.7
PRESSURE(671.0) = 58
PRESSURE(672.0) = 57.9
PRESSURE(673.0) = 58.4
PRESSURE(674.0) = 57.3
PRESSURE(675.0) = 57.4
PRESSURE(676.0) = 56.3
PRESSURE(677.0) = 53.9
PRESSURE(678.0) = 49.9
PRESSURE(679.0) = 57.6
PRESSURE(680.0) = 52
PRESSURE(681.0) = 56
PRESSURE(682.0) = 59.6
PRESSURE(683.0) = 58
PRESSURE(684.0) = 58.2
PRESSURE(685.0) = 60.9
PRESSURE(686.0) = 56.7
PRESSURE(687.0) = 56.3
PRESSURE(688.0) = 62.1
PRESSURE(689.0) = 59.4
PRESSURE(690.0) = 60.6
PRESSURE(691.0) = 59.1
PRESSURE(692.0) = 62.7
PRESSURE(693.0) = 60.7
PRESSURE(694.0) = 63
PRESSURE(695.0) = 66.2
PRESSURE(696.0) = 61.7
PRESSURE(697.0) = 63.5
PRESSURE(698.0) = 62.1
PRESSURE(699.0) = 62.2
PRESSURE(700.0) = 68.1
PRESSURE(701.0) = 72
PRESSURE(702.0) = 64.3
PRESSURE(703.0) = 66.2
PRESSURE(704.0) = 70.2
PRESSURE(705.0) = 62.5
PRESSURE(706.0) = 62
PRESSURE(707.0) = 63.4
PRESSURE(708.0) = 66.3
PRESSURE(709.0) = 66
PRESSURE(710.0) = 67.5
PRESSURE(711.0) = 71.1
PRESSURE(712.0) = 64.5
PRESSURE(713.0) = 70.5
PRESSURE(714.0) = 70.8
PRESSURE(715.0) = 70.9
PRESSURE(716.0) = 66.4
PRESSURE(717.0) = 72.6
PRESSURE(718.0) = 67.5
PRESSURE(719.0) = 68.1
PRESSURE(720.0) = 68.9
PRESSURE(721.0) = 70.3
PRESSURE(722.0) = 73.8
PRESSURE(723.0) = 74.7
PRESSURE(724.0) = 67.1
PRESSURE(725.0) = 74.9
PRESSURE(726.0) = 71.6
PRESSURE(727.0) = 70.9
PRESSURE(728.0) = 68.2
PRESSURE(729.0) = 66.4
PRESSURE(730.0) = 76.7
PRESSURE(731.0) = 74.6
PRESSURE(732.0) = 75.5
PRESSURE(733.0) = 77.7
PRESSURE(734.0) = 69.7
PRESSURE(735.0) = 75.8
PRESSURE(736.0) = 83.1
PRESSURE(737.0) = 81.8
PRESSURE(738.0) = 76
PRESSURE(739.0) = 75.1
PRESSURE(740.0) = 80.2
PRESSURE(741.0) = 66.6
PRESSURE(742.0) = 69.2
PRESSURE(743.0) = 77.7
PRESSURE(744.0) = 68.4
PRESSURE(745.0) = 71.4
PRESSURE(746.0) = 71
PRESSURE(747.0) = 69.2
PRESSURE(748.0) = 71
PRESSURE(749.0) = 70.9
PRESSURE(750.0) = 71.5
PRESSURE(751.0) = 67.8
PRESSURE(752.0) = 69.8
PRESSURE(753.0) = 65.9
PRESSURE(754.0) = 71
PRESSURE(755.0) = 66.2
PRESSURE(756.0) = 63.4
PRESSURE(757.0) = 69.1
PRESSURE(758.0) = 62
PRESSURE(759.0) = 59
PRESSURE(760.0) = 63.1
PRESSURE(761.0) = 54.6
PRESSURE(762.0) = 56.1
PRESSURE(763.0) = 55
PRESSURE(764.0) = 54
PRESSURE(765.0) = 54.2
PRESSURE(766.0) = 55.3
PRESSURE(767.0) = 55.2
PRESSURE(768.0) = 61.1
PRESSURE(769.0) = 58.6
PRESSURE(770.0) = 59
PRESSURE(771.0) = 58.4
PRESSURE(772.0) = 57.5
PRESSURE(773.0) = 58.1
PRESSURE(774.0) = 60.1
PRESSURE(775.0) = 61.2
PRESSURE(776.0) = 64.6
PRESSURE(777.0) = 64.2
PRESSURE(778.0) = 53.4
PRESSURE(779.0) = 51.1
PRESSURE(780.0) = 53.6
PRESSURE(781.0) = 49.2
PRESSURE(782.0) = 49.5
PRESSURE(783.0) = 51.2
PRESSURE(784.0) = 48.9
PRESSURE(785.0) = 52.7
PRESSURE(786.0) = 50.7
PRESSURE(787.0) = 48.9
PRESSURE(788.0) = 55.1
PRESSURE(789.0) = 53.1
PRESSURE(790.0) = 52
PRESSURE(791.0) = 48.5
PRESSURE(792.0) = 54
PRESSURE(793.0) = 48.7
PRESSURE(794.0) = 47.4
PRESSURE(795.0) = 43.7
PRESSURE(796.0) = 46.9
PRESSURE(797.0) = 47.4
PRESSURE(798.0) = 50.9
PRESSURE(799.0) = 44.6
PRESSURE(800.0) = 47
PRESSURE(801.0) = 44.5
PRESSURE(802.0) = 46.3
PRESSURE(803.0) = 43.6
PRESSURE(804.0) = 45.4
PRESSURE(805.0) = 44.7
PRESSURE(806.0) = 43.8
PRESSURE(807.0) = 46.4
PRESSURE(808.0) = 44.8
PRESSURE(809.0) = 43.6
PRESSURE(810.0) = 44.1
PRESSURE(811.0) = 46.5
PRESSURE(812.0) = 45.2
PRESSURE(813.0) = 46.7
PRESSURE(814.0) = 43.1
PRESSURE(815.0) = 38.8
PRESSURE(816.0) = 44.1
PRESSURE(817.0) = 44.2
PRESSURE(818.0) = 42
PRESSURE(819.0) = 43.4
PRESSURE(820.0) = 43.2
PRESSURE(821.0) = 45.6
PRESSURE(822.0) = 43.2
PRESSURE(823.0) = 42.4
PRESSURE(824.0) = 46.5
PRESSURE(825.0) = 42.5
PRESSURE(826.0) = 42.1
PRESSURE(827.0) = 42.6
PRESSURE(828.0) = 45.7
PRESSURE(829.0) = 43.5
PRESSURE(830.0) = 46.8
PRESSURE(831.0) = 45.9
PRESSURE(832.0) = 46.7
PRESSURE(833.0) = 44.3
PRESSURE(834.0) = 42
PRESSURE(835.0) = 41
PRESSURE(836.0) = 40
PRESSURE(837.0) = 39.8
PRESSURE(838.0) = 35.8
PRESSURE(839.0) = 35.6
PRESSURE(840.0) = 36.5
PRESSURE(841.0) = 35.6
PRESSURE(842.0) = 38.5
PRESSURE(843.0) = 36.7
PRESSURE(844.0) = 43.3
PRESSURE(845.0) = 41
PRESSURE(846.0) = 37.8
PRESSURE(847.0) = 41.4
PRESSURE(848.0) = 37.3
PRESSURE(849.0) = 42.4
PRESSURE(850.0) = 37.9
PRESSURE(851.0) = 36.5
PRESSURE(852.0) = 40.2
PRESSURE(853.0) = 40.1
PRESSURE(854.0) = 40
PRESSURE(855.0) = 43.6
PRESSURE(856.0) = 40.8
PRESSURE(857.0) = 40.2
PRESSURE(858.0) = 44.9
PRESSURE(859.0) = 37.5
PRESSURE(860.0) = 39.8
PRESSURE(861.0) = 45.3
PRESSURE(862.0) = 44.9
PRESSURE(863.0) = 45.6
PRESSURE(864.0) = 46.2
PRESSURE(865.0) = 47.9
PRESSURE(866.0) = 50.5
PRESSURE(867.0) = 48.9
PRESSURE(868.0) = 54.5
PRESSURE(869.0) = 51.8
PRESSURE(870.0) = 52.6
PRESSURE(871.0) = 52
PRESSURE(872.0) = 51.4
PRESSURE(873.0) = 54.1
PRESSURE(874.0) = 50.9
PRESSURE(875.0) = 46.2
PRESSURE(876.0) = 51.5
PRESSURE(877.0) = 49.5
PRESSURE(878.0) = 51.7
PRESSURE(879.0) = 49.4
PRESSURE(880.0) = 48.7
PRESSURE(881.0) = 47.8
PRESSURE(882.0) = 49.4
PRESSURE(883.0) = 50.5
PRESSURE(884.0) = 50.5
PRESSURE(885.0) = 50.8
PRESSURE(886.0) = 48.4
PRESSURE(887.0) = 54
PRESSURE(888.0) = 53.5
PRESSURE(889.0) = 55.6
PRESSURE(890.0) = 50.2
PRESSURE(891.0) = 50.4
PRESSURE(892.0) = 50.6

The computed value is 0.64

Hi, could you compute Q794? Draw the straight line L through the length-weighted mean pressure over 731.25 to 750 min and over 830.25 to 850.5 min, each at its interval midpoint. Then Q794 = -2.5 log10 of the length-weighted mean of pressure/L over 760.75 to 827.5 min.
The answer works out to 0.125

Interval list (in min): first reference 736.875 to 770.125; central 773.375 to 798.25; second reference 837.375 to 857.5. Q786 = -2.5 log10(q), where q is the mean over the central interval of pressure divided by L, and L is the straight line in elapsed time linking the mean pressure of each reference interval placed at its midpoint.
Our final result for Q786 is 0.09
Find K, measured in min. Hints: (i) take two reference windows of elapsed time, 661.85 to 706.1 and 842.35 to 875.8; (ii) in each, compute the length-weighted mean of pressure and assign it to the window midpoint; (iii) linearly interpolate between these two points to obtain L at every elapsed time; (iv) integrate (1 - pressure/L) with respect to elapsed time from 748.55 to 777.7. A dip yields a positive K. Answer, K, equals -4.7 min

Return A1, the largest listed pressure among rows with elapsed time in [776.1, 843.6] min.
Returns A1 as 64.2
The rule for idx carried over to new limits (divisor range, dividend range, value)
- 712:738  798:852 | 0.59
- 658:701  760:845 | 0.82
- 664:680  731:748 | 1.30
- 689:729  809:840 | 0.64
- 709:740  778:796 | 0.70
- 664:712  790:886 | 0.74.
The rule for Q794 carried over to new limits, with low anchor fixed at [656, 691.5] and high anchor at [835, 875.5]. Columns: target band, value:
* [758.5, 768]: -0.131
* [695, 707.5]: -0.184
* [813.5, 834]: 0.042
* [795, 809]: 0.034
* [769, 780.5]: -0.184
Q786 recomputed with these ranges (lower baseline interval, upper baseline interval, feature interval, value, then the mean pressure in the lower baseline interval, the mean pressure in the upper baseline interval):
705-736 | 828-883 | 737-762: -0.066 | 70.2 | 44.2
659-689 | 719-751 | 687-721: -0.012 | 57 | 72.7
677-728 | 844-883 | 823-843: 0.185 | 64.6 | 45.6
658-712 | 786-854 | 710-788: -0.238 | 60.1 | 43.8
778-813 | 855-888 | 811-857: 0.160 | 48.1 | 48.4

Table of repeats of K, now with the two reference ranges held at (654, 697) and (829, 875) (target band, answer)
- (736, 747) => -4.6 min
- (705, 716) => -2.5 min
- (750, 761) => -3.1 min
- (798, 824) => 1.2 min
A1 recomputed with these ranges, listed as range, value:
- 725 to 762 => 83.1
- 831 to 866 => 50.5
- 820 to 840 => 46.8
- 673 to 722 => 73.8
